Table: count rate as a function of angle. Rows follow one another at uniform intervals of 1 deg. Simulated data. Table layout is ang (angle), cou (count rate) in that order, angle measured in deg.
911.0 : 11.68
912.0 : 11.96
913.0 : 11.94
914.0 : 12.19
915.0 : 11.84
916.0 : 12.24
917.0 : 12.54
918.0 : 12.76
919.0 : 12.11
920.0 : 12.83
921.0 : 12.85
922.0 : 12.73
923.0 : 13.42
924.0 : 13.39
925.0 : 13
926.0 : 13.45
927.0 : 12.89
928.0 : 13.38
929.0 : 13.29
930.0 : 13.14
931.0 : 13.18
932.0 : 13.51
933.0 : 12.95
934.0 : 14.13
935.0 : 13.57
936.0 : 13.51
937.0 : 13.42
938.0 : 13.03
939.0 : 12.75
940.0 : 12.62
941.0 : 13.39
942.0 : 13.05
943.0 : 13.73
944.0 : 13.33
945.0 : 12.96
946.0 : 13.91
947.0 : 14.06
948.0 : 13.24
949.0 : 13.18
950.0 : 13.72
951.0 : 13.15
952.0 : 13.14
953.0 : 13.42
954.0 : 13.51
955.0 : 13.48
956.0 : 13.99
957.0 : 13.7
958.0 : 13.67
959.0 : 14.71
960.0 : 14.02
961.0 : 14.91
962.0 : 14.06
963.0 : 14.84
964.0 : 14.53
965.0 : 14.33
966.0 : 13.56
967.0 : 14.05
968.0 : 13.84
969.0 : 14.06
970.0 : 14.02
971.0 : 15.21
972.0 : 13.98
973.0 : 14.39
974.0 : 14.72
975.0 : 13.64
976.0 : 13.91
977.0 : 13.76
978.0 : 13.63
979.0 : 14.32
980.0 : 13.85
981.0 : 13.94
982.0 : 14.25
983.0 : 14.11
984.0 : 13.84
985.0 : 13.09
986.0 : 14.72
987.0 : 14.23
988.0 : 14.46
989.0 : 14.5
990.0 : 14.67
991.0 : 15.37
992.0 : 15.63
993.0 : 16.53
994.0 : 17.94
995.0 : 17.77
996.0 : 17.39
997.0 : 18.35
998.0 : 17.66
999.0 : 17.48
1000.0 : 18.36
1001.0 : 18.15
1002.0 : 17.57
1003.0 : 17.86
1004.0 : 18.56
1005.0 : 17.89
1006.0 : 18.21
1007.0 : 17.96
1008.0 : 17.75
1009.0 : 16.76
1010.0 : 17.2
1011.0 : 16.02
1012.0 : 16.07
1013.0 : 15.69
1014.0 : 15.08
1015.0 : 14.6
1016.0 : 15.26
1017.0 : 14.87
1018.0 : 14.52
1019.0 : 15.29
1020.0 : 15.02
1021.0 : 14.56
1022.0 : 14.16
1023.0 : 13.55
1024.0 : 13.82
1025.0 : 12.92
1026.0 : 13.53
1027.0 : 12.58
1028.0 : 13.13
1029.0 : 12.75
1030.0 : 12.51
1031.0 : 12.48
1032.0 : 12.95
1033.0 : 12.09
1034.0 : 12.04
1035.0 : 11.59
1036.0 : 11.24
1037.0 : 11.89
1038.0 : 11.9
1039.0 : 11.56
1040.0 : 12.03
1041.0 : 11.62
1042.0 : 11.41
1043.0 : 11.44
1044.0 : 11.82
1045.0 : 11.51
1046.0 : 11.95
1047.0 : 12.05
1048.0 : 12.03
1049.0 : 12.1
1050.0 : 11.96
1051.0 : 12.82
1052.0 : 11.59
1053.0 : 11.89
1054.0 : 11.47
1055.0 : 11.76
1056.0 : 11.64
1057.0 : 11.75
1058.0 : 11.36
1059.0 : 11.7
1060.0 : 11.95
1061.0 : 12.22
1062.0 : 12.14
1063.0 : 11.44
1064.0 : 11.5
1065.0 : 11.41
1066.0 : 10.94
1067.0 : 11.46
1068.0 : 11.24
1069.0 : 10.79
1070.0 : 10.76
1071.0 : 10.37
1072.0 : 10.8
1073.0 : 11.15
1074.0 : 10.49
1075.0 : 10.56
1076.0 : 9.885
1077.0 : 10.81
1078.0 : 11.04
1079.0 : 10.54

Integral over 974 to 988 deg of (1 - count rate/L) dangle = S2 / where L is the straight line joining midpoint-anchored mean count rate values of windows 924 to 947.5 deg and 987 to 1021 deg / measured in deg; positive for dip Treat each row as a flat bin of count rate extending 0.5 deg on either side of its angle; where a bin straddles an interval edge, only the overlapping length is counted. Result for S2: 1.3 deg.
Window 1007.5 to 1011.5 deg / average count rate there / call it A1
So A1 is 16.9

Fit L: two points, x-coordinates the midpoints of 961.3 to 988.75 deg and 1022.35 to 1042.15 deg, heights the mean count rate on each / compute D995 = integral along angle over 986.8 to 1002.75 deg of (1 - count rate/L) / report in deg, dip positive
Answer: -3.73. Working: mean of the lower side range 14.1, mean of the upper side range 12.4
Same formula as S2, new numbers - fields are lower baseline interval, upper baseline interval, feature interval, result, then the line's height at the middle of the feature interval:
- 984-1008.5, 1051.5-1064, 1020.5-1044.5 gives 2.3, 13.8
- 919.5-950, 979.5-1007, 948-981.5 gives 1.8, 14.8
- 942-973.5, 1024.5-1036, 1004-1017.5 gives -3.8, 12.9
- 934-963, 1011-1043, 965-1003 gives -4.9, 13.5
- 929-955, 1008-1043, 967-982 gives -0.7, 13.5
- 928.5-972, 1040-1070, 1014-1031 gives -2.3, 12.3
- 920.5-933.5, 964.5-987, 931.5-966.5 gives -0.2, 13.6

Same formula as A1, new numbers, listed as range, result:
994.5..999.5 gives 17.7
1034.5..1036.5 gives 11.4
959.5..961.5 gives 14.5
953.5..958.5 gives 13.7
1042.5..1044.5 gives 11.6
